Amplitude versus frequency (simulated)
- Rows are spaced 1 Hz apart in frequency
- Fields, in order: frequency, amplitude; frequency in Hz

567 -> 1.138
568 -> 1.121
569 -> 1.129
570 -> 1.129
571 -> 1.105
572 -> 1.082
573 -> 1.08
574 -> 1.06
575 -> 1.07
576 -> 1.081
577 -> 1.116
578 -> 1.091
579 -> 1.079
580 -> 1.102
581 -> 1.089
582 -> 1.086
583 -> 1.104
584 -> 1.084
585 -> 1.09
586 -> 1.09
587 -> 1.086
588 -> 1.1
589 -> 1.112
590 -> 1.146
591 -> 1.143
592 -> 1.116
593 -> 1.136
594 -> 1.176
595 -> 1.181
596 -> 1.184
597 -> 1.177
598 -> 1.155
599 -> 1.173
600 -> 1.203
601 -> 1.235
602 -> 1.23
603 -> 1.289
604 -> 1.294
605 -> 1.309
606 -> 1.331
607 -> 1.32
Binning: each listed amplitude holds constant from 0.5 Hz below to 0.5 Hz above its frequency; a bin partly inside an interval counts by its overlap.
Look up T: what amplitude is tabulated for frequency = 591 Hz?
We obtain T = 1.143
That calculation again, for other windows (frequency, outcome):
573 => 1.08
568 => 1.121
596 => 1.184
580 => 1.102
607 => 1.32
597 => 1.177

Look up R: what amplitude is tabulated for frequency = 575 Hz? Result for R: 1.07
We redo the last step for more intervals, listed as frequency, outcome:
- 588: 1.1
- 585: 1.09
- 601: 1.235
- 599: 1.173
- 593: 1.136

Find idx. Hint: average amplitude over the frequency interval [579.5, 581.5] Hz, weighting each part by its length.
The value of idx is 1.1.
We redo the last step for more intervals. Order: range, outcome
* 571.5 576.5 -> 1.07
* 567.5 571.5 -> 1.12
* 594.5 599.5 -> 1.17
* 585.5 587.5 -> 1.09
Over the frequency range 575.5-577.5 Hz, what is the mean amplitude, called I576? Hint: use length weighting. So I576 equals 1.1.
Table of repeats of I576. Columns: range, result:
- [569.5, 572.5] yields 1.11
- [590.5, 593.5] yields 1.13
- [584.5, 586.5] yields 1.09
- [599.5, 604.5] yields 1.25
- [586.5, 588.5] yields 1.09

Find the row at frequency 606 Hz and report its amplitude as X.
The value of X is 1.331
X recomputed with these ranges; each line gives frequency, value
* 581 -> 1.089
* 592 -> 1.116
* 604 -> 1.294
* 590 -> 1.146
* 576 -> 1.081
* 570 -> 1.129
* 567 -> 1.138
